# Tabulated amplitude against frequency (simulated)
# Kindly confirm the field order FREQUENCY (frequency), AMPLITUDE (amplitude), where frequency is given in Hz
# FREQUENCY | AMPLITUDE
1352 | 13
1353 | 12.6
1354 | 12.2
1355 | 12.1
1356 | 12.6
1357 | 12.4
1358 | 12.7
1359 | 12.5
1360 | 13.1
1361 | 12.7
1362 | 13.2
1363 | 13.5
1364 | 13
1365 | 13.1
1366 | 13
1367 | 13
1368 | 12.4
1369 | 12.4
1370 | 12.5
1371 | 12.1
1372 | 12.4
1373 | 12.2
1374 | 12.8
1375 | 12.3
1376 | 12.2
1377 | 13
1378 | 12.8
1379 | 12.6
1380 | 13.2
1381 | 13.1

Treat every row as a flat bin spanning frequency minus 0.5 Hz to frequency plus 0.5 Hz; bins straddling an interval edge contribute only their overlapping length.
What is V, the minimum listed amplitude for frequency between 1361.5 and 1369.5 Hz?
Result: 12.4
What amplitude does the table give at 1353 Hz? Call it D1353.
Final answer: 12.6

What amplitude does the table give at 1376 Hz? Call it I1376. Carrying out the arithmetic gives 12.2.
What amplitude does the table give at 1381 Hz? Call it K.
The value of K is 13.1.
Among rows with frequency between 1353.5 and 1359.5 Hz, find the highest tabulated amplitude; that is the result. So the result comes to 12.7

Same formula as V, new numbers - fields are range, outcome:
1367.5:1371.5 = 12.1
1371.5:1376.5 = 12.2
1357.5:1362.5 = 12.5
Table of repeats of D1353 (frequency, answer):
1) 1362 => 13.2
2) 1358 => 12.7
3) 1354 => 12.2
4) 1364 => 13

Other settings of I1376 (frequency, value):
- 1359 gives 12.5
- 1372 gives 12.4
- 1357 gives 12.4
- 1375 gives 12.3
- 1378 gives 12.8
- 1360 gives 13.1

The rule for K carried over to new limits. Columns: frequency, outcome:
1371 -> 12.1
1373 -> 12.2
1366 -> 13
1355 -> 12.1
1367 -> 13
